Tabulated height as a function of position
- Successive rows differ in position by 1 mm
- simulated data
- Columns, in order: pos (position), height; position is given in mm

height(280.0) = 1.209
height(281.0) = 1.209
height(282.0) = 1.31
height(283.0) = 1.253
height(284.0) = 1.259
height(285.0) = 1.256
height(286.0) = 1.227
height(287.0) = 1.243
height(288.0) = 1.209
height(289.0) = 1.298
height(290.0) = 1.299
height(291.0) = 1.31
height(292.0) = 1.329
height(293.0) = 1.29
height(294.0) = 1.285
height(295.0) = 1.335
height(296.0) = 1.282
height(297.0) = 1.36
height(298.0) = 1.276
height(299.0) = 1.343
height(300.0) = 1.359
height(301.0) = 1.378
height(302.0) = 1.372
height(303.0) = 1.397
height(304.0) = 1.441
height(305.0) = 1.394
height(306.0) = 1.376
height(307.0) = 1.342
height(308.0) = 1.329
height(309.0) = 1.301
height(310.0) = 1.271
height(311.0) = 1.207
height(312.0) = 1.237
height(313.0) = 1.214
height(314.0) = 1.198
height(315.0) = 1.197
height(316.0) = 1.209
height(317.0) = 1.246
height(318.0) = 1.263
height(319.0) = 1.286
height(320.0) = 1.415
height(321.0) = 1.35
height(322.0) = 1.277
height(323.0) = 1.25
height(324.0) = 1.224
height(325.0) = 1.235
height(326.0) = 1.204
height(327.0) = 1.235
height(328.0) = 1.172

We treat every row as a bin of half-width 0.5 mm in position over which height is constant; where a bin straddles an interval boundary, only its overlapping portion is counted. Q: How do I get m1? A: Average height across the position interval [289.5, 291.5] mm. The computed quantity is 1.3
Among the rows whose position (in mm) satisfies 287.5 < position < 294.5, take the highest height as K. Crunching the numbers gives 1.329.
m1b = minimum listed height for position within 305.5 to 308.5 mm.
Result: 1.329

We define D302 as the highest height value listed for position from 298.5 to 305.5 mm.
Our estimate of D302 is 1.441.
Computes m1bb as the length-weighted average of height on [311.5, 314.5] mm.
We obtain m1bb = 1.22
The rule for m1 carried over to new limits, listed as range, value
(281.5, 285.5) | 1.27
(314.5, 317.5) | 1.22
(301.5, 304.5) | 1.4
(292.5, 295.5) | 1.3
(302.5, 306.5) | 1.4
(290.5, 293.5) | 1.31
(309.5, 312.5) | 1.24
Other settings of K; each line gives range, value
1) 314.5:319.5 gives 1.286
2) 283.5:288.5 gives 1.259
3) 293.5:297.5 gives 1.36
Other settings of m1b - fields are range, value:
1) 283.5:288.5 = 1.209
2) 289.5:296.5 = 1.282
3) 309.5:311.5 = 1.207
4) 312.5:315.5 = 1.197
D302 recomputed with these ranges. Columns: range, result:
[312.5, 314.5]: 1.214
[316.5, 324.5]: 1.415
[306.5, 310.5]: 1.342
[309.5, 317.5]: 1.271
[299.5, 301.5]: 1.378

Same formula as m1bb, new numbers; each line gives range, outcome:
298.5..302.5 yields 1.36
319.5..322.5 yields 1.35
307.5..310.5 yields 1.3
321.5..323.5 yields 1.26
